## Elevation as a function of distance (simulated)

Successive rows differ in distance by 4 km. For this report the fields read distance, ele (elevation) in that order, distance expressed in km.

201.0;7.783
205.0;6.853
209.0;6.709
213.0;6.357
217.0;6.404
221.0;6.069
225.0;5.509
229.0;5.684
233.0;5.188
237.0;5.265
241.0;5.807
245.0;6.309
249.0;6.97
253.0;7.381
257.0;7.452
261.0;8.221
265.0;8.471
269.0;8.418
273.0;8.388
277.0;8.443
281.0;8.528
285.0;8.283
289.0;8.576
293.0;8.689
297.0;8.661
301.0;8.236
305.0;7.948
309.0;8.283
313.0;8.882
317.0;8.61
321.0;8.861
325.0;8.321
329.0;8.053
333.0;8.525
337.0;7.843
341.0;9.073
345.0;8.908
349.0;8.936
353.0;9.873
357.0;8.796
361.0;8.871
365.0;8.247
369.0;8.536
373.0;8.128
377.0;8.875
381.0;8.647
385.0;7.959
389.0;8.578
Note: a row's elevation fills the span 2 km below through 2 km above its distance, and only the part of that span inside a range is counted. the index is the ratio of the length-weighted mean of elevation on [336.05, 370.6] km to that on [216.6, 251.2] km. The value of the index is 1.50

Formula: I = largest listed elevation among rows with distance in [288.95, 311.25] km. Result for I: 8.689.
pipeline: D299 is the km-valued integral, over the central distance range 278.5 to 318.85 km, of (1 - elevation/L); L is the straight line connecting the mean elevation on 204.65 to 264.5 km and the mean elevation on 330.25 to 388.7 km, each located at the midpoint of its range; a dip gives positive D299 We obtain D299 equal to -4.8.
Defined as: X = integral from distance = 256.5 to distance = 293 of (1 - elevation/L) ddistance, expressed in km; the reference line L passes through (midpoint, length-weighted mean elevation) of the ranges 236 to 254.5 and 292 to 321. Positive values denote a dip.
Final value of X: -4.8 km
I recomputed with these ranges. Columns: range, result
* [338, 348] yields 9.073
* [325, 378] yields 9.873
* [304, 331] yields 8.882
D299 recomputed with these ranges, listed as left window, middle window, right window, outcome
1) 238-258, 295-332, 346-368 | -1.9 km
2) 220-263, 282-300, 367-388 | -3.6 km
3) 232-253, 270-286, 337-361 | -3.1 km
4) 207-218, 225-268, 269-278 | 5.4 km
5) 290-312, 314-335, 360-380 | -0.1 km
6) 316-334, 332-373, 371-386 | -1.4 km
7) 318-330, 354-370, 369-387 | -0.5 km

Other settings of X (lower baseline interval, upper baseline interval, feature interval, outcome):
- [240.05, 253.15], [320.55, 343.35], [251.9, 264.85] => -1.9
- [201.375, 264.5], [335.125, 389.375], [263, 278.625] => -2.8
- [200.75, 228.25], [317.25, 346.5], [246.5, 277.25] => -2.7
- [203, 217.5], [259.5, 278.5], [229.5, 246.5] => 4.2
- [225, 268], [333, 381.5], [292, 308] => -1.5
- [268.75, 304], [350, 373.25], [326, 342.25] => 0.6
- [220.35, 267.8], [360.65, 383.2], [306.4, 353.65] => -4.5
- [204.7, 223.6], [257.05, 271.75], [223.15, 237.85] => 3.3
